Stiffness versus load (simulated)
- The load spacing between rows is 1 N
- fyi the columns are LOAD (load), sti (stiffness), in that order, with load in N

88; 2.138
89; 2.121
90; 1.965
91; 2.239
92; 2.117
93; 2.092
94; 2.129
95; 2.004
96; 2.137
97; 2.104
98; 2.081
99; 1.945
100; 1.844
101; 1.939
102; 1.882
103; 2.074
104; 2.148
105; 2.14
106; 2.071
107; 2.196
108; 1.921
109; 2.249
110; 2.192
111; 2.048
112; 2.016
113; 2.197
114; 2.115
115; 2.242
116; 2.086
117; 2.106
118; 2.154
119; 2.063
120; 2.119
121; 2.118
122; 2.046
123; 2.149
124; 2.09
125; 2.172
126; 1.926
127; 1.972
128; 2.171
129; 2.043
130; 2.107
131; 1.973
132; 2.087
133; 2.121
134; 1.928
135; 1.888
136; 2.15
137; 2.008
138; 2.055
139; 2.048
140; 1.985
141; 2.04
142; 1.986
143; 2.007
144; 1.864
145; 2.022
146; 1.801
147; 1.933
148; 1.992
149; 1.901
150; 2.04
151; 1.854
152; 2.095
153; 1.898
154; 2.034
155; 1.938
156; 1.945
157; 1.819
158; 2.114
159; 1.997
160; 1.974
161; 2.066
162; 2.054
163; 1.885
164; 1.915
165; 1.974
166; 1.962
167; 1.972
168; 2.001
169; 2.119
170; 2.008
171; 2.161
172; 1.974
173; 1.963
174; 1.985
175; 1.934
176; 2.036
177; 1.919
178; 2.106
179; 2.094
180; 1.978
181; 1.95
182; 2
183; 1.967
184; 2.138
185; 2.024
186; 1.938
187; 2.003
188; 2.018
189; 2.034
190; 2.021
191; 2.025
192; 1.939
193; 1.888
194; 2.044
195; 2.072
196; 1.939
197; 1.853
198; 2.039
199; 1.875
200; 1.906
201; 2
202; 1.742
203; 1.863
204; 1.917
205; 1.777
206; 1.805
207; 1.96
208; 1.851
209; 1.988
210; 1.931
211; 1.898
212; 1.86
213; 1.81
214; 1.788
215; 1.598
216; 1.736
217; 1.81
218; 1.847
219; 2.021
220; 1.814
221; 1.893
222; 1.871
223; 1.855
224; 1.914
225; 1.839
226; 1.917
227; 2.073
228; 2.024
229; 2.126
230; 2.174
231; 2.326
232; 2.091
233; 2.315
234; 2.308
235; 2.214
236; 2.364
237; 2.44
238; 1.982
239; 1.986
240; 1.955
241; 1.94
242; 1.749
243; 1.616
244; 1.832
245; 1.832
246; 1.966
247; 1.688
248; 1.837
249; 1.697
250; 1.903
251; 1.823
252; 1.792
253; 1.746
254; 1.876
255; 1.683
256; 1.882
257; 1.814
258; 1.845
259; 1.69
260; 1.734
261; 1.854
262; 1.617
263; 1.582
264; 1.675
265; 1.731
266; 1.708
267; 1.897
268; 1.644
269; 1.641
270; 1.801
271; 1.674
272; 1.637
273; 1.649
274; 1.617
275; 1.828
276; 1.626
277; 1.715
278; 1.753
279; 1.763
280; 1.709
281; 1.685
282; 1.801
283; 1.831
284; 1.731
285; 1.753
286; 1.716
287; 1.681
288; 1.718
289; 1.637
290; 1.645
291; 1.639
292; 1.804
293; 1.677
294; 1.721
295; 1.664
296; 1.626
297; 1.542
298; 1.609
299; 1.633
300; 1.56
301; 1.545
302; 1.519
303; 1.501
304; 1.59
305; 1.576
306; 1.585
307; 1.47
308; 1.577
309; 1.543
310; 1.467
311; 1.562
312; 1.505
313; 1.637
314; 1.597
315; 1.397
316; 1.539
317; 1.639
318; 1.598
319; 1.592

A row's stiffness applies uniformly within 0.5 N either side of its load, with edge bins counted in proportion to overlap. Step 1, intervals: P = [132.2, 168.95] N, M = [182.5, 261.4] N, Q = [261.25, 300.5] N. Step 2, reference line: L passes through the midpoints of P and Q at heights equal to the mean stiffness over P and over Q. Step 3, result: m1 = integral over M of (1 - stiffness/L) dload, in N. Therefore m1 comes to -4.5 N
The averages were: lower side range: 1.98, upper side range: 1.69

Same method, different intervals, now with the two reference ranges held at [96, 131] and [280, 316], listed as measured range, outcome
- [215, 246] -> -3.5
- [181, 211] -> -1.2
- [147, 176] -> -0.4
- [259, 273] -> 0.0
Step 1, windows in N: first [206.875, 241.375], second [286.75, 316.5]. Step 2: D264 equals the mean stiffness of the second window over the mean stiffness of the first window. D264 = 0.8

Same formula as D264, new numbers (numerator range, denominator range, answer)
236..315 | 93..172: 0.84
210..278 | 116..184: 0.92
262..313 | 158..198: 0.83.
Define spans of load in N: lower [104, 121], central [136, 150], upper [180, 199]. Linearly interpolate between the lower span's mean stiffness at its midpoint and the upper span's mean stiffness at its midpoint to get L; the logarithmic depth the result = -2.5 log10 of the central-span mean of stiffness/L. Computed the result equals 0.05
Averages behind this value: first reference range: 2.12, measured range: 1.98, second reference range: 1.99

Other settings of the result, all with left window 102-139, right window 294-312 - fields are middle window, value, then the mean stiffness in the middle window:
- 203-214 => -0.02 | 1.87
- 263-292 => -0.05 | 1.71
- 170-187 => -0.05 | 2.01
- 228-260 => -0.13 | 1.95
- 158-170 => -0.02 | 2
